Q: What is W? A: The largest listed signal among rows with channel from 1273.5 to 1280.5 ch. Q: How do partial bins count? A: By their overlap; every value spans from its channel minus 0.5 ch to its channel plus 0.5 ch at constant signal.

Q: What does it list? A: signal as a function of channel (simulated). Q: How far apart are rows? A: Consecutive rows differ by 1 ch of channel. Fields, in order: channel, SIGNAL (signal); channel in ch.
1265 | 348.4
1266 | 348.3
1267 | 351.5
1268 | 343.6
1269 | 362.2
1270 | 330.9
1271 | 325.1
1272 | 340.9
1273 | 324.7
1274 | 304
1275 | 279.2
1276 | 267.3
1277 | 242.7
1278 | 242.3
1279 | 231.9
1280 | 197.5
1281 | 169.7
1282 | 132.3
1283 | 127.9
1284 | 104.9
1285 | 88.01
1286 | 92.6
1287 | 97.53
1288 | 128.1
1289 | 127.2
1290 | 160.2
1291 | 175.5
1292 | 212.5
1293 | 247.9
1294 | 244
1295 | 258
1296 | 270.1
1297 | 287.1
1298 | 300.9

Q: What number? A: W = 304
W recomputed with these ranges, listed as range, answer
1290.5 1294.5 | 247.9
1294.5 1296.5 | 270.1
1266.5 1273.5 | 362.2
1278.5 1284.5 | 231.9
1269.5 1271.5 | 330.9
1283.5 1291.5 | 175.5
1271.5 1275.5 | 340.9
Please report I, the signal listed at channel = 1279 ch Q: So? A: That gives 231.9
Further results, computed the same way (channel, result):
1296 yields 270.1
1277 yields 242.7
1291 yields 175.5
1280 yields 197.5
